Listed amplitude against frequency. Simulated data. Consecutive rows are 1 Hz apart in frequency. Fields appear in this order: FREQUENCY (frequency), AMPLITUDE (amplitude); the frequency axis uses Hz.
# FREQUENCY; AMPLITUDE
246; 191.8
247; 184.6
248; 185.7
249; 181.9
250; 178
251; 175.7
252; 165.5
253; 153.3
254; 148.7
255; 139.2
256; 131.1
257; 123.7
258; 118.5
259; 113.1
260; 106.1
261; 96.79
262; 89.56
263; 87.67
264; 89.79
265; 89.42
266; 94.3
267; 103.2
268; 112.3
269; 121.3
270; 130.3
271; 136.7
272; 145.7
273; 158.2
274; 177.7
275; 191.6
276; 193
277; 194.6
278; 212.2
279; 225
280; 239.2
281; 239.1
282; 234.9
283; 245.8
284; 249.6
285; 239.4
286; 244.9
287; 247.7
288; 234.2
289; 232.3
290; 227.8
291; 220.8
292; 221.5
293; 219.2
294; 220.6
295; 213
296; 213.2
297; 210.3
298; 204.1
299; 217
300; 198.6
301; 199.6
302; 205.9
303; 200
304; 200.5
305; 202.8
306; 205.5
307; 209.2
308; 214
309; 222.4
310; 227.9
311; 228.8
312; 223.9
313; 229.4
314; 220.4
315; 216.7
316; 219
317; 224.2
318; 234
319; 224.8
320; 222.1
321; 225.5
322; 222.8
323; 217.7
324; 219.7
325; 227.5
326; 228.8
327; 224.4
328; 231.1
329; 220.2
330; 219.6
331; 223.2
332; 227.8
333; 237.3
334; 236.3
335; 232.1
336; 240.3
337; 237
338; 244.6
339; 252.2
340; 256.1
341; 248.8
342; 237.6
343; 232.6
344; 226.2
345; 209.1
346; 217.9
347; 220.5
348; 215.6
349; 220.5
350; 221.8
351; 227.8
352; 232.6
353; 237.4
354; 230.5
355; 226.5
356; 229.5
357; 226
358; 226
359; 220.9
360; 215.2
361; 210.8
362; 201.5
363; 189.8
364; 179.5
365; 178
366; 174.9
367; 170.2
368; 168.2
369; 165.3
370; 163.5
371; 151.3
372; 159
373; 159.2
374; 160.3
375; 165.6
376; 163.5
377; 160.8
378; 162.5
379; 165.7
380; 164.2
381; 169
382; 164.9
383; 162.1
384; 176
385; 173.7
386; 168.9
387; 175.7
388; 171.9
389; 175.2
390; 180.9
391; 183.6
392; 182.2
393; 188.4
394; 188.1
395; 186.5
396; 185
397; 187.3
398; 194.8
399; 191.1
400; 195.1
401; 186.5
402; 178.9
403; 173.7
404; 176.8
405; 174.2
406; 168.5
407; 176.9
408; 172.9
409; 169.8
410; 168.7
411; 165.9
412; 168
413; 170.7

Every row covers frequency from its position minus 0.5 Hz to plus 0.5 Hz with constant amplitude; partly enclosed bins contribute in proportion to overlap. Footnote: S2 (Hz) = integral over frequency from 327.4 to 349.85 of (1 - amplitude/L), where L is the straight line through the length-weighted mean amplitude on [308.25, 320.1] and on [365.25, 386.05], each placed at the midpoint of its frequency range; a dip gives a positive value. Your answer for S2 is -3.39 Hz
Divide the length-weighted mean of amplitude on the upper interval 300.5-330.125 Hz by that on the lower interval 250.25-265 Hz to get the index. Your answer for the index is 1.77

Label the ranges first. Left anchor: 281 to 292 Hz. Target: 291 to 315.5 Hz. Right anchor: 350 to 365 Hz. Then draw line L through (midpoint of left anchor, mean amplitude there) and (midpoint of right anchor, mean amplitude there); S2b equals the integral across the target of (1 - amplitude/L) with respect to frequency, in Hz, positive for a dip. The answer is 2.0 Hz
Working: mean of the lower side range 237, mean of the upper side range 217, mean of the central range 214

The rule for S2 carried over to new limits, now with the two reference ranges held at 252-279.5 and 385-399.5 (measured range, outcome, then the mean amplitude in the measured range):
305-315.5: -4.53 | 219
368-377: 0.72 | 161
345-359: -4.73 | 225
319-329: -4.20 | 224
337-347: -4.32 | 235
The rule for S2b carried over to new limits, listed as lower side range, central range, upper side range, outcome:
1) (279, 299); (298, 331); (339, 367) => 1.0 Hz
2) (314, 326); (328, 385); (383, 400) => -0.4 Hz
